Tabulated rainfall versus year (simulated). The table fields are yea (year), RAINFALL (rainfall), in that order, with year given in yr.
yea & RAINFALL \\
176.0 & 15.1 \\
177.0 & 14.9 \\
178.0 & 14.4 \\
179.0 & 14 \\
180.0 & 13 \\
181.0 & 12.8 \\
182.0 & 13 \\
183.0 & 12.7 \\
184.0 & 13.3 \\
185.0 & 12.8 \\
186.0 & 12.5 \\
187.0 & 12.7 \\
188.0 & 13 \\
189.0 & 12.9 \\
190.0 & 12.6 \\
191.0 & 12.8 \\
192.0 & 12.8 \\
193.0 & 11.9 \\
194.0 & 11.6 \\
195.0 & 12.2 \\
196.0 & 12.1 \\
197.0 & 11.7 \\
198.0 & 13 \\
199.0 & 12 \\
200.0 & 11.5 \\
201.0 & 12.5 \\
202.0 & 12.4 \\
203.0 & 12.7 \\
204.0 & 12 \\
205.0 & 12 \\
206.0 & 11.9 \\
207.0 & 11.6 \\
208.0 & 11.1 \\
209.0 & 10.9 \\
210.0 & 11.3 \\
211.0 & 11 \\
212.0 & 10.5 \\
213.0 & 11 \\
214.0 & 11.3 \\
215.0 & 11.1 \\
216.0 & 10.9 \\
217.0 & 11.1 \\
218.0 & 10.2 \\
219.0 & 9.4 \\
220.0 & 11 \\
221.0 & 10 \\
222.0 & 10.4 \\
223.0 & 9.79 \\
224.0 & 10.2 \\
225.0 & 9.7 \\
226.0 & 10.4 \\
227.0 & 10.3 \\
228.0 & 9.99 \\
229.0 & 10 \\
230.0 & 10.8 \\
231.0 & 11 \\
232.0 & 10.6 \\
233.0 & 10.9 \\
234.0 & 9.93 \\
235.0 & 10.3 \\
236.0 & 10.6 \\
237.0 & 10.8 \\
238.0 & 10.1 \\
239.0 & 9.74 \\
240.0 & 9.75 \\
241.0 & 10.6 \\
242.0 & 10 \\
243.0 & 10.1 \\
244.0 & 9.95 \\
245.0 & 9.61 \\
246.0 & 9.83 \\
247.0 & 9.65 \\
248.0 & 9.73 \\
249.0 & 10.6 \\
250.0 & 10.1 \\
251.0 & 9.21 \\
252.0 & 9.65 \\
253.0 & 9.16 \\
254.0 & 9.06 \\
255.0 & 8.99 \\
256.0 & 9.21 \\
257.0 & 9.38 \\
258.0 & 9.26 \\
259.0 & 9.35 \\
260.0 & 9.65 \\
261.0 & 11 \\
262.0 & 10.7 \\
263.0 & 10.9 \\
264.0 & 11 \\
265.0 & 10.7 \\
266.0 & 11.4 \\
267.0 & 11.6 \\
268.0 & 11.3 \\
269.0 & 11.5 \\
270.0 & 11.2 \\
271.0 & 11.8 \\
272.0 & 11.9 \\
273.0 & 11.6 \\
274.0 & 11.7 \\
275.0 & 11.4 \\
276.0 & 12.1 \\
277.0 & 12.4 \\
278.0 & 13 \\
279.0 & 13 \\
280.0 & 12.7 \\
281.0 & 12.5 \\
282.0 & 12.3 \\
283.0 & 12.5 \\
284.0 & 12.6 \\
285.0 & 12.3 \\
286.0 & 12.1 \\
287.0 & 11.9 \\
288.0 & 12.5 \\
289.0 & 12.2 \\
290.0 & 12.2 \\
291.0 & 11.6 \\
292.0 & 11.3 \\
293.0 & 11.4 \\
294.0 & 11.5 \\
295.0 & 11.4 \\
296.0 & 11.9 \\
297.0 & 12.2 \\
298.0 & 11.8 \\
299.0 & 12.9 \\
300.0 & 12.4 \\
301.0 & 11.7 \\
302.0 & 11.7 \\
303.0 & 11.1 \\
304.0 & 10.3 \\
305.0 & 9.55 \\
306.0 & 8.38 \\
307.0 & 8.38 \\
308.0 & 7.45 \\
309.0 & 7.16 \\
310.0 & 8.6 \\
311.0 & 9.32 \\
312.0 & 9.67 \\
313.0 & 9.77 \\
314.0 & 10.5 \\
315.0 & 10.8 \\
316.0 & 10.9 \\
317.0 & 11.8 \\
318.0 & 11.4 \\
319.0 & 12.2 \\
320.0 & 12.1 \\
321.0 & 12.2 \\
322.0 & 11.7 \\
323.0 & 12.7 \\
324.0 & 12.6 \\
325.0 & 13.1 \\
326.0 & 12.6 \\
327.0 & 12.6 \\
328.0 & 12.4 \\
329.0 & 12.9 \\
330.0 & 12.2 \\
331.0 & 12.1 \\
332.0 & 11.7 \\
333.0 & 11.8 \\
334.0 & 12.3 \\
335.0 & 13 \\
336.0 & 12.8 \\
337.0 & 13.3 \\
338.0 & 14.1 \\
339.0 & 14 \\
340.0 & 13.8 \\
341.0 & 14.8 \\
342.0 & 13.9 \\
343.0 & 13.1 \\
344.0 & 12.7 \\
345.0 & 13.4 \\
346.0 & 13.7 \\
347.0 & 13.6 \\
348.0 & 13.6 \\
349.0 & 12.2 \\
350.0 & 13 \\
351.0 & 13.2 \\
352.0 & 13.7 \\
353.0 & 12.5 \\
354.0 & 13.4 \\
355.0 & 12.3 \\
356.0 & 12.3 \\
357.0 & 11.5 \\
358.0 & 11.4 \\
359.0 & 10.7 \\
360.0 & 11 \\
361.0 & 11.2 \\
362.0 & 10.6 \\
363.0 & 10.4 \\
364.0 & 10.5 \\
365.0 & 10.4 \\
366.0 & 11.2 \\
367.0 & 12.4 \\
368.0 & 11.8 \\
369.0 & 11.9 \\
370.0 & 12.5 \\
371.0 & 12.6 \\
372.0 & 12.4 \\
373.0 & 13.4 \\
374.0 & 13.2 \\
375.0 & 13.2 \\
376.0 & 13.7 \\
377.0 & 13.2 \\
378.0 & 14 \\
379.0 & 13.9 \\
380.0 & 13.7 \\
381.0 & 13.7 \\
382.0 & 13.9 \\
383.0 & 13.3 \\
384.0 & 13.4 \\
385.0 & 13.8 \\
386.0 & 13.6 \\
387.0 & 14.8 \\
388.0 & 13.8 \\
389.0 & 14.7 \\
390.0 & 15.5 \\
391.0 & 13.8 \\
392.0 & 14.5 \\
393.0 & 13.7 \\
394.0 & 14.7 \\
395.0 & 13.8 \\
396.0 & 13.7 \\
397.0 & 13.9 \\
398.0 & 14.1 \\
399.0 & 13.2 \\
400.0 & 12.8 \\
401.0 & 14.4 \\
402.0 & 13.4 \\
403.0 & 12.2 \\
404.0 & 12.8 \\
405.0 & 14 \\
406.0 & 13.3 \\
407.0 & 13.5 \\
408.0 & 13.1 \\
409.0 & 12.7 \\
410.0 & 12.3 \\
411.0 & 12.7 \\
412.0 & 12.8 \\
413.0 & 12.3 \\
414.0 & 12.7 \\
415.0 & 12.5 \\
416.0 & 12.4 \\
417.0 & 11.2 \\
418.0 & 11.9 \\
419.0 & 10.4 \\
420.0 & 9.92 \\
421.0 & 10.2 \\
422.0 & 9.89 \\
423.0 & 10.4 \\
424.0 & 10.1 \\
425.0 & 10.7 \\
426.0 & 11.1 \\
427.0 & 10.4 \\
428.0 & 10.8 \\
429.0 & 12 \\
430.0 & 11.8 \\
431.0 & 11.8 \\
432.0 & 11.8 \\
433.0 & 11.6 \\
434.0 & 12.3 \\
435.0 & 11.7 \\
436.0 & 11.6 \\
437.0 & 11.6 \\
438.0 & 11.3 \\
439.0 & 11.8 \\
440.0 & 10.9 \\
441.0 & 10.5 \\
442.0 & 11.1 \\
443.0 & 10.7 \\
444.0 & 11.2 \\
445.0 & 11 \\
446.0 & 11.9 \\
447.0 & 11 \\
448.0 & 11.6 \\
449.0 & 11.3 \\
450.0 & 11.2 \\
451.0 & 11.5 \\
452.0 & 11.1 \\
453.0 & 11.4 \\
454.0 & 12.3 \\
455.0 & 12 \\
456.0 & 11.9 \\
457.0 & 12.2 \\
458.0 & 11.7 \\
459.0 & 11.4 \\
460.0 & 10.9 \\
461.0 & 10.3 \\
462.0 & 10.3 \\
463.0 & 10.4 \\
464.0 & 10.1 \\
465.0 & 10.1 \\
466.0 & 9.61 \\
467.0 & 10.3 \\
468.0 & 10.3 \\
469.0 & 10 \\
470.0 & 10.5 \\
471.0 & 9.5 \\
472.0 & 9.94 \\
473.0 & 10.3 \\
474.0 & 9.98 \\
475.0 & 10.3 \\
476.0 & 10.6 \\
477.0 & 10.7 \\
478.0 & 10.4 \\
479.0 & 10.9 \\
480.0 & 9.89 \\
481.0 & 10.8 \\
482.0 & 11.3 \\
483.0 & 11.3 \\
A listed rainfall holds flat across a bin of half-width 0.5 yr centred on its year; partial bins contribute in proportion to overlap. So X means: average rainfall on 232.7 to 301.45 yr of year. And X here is 11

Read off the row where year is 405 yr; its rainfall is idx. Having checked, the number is 14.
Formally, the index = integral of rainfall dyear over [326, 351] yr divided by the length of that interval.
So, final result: 13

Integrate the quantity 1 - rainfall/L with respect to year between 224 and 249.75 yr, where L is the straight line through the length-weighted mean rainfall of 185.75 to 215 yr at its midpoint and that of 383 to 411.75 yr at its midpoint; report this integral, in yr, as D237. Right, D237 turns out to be 4.4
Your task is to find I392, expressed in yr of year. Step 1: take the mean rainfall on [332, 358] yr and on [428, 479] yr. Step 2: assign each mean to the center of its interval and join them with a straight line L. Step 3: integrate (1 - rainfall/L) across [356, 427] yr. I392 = -2.36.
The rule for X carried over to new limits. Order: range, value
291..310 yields 10.7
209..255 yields 10.2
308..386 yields 12.3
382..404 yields 13.8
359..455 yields 12.3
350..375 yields 12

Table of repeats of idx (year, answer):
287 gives 11.9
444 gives 11.2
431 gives 11.8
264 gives 11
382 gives 13.9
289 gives 12.2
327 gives 12.6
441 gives 10.5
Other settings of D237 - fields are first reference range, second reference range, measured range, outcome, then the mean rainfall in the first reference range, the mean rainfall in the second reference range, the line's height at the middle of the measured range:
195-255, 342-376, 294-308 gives 0.8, 10.7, 12.3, 11.6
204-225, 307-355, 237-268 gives 3.4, 10.8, 12.1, 11.3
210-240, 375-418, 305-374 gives 3.1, 10.5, 13.4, 12.4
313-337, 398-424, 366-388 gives -1.8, 12.1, 12.3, 12.2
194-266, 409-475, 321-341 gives -3.5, 10.6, 11.2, 10.9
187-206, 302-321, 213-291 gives 2.9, 12.3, 10.1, 11.2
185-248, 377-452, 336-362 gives -1.9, 11.1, 12.4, 12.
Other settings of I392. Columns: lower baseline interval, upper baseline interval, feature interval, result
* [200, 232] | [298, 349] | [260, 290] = -1.1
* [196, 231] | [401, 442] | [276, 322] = 0.3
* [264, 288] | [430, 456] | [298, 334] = 2.2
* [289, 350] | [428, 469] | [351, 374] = -0.5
